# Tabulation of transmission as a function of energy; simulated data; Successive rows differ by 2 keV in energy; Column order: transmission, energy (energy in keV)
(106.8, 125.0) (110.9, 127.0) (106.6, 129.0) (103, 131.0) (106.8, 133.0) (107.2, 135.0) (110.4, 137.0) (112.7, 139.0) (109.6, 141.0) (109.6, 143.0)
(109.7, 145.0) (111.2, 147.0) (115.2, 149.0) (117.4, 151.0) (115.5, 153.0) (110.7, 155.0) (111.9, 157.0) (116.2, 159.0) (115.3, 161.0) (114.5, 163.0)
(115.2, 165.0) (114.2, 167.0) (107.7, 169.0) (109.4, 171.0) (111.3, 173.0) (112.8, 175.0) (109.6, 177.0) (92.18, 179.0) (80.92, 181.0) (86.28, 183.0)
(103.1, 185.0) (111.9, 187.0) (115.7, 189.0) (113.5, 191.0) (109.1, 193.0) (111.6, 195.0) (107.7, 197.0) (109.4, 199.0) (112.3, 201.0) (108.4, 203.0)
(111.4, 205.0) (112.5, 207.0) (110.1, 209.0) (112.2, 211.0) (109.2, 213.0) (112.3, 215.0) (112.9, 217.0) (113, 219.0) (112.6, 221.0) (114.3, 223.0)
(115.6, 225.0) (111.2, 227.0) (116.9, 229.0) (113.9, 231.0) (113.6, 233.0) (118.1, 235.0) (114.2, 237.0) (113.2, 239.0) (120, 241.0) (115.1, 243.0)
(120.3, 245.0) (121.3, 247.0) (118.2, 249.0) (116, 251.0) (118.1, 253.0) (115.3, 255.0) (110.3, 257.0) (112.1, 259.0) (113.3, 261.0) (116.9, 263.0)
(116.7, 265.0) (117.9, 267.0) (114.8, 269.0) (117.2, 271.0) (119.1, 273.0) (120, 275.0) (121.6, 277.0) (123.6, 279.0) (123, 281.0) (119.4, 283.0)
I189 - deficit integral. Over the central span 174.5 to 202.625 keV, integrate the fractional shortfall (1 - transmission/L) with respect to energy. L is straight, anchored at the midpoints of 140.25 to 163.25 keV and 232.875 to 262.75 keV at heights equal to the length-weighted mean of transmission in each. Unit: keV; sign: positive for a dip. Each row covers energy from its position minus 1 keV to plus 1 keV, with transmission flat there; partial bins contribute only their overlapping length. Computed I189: 2.2 keV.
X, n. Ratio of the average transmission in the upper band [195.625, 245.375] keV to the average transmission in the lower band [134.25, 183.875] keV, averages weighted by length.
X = 1.0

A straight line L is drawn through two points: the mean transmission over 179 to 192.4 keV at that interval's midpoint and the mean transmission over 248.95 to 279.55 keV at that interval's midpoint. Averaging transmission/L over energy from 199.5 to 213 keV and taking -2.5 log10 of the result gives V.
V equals -0.06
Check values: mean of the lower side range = 101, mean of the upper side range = 117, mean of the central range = 111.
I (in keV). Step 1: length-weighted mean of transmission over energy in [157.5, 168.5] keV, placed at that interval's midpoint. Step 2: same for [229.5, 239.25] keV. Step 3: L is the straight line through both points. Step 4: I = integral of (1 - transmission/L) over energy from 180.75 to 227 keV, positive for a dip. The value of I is 2.1 keV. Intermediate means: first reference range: 115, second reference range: 115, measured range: 109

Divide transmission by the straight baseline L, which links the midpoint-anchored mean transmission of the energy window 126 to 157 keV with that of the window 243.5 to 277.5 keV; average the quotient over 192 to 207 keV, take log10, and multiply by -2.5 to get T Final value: 0.03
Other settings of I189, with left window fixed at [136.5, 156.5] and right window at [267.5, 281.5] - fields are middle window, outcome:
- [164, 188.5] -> 1.97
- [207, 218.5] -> 0.46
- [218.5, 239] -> 0.48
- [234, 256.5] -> 0.17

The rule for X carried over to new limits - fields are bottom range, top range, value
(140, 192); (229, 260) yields 1.06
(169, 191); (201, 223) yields 1.07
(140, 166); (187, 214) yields 0.98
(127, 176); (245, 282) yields 1.06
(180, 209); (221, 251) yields 1.09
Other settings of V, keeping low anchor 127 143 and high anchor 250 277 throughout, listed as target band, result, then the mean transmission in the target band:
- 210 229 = 0.01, 113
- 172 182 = 0.10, 101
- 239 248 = -0.03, 119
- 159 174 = -0.02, 113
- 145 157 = -0.04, 113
